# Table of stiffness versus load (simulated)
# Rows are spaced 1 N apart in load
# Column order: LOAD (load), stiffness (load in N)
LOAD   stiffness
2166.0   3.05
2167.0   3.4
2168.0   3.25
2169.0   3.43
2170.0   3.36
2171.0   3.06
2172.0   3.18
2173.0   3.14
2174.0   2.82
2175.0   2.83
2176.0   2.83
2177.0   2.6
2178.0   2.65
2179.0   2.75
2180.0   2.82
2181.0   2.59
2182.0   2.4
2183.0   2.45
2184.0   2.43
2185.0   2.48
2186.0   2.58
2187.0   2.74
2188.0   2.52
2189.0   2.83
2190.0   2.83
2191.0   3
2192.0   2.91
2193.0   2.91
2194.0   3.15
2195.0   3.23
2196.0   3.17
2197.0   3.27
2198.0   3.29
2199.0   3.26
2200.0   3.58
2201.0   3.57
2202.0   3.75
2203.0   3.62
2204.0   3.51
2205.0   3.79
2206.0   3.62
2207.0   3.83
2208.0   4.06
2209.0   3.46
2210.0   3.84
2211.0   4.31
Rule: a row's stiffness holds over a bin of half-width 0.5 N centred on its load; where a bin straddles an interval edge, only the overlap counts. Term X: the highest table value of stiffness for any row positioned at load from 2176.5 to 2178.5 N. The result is 2.65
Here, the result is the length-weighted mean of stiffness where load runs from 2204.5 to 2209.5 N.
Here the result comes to 3.75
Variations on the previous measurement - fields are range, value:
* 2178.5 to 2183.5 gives 2.6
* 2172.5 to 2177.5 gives 2.84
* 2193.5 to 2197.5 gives 3.21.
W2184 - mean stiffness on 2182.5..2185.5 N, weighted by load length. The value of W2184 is 2.45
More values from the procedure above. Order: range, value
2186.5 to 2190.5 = 2.73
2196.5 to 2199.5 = 3.27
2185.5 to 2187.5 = 2.66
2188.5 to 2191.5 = 2.89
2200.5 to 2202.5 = 3.66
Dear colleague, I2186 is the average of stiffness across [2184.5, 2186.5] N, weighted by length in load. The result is 2.53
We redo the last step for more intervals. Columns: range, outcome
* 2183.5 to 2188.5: 2.55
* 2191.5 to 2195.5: 3.05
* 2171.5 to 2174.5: 3.05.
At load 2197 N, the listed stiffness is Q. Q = 3.27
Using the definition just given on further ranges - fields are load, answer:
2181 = 2.59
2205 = 3.79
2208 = 4.06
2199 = 3.26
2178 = 2.65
